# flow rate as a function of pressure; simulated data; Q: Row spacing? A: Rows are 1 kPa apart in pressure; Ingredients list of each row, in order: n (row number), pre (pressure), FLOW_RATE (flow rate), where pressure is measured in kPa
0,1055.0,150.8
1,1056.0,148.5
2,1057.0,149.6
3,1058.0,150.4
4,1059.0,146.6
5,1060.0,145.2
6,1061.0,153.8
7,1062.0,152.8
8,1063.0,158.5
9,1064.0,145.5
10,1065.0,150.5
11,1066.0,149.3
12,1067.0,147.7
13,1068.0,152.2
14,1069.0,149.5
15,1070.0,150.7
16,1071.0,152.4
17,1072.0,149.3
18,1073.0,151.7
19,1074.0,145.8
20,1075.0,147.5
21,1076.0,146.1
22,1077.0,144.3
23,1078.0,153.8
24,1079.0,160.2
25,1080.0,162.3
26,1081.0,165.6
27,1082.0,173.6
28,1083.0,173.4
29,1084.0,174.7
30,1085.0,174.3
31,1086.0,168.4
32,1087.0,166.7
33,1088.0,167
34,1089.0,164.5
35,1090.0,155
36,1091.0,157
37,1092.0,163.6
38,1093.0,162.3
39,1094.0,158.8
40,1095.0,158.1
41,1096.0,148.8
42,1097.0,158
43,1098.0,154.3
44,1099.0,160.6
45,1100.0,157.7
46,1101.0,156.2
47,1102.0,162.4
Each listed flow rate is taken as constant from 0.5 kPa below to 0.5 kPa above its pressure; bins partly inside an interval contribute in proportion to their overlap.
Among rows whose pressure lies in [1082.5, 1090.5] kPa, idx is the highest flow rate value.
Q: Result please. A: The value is 174.7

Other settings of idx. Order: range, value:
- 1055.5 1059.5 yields 150.4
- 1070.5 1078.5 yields 153.8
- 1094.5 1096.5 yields 158.1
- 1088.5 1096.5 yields 164.5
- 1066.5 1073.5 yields 152.4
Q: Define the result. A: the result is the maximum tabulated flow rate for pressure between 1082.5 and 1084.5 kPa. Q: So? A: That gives 174.7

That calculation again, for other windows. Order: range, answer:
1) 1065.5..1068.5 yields 152.2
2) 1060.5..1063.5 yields 158.5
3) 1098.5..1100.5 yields 160.6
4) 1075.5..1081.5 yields 165.6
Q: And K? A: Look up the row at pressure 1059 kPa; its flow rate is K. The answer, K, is 146.6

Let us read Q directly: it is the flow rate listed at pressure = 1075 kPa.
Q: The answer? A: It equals 147.5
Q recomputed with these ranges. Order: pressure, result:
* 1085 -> 174.3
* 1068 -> 152.2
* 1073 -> 151.7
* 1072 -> 149.3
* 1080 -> 162.3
